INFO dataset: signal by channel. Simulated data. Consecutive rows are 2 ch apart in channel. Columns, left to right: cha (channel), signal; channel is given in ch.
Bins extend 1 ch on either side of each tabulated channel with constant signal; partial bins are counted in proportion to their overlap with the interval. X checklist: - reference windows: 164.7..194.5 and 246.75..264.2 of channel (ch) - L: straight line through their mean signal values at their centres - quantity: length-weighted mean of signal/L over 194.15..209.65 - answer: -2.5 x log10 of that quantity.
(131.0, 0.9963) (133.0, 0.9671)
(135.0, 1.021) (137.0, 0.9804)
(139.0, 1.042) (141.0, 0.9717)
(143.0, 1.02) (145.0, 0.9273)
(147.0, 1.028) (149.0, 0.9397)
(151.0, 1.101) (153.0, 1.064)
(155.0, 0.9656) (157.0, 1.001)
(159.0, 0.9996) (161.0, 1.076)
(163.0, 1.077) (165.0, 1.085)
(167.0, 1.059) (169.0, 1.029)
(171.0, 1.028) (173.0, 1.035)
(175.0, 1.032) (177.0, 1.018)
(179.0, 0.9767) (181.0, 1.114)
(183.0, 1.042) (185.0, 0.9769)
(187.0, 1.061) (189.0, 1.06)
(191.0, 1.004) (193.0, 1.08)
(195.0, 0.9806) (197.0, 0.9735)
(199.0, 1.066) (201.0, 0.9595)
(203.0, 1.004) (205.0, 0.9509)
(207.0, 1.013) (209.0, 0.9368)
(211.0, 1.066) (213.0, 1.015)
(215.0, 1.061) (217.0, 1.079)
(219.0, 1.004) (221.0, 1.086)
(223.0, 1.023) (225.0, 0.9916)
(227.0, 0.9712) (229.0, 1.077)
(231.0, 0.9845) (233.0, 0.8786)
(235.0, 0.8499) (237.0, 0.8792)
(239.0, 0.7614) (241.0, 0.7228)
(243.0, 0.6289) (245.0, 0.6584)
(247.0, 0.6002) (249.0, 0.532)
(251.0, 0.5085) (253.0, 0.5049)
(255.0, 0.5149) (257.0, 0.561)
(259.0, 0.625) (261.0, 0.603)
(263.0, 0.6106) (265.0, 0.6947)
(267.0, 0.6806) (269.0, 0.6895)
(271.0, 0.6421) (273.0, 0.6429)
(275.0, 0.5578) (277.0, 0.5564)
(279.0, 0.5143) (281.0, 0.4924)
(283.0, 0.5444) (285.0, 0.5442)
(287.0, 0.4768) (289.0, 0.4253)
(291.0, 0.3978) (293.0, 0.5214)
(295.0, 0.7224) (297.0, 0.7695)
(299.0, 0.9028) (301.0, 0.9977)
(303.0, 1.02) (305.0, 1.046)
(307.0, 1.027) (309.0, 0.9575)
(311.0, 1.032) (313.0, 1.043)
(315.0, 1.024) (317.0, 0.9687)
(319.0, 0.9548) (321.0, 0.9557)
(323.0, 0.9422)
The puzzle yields -0.10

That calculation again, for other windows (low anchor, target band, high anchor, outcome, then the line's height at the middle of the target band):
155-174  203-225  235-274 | -0.24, 0.82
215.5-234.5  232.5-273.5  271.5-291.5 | 0.16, 0.767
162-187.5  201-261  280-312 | 0.08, 0.902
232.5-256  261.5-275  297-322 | 0.20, 0.783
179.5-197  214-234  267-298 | -0.18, 0.858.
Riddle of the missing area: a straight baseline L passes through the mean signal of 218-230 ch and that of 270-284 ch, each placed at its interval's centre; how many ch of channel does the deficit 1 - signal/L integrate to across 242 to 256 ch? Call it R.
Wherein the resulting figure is 4.2 ch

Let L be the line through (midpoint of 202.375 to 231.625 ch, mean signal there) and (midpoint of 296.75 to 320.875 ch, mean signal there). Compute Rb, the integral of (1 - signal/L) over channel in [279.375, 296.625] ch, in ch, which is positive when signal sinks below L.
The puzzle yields 8.1 ch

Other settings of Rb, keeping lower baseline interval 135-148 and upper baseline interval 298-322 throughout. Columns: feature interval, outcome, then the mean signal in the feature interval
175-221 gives -1.2 ch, 1.02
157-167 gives -0.6 ch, 1.05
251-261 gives 4.4 ch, 0.552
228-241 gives 1.4 ch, 0.891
